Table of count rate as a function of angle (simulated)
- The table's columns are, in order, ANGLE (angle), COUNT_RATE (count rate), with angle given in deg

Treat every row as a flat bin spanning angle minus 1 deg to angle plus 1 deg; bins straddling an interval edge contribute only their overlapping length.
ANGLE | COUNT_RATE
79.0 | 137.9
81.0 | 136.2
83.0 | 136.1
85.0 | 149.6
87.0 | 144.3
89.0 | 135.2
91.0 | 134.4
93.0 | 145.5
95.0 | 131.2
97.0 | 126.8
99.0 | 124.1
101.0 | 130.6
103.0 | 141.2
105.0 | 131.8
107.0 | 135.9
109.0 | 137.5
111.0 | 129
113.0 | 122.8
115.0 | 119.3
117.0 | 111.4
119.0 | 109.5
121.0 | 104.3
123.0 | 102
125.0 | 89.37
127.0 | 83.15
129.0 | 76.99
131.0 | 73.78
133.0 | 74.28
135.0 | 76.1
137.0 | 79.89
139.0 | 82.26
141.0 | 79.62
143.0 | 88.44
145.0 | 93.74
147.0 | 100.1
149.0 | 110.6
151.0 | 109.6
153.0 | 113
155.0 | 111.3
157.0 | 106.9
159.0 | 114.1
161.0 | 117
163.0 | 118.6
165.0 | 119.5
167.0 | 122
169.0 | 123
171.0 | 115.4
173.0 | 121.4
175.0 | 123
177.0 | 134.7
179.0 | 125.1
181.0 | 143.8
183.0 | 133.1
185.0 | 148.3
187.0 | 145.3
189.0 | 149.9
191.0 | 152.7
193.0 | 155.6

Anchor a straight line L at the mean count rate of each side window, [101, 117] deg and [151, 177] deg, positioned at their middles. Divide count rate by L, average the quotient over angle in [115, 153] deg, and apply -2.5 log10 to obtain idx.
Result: 0.32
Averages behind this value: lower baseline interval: 130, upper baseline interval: 117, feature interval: 92.7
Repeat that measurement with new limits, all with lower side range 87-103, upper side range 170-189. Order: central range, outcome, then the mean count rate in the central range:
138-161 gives 0.30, 102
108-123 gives 0.14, 118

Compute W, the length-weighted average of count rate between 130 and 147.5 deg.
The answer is 82.6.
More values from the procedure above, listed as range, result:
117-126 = 102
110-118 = 121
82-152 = 112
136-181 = 110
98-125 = 122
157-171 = 118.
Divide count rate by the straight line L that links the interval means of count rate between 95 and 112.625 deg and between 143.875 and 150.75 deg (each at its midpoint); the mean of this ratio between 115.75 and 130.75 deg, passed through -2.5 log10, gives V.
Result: 0.23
